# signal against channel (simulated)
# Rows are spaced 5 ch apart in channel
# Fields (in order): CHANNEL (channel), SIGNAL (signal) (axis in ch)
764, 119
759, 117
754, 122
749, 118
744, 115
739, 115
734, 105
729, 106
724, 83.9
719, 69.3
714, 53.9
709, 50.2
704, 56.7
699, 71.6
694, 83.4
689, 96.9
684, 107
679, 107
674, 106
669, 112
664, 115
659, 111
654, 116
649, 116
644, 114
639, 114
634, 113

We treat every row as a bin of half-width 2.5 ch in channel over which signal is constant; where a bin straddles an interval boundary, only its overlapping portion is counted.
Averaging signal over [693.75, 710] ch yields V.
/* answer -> 64.4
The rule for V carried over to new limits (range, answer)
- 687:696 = 90.2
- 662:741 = 89.6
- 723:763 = 112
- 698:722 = 60.1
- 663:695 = 104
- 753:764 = 119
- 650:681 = 111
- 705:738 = 78.8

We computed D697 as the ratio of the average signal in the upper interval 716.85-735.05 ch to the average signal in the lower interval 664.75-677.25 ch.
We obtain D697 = 0.82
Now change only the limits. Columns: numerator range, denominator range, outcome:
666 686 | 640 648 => 0.95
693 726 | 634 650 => 0.58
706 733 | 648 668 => 0.65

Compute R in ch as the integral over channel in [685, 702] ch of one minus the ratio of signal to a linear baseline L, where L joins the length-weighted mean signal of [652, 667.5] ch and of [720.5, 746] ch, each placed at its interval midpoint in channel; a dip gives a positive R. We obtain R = 3.7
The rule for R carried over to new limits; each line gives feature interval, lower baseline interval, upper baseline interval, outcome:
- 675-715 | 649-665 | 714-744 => 9.2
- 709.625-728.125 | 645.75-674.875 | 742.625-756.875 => 7.3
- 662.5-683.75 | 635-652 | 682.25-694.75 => -1.4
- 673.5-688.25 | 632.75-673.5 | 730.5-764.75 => 1.1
